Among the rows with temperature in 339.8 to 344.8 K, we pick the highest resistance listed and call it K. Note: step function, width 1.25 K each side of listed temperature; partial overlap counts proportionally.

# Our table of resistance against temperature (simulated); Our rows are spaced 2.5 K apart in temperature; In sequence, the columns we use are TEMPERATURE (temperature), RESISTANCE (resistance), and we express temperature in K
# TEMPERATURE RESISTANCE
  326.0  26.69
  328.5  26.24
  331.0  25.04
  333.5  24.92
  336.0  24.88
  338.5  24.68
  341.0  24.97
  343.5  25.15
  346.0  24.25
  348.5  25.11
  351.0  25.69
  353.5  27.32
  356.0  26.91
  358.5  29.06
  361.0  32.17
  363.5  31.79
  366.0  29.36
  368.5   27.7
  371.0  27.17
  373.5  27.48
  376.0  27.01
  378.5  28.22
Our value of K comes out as 25.15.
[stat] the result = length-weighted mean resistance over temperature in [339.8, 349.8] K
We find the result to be 24.9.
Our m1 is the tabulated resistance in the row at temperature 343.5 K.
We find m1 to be 25.15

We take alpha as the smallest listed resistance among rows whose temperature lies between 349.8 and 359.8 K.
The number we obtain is 25.69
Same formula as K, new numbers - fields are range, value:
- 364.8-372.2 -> 29.36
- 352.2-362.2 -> 32.17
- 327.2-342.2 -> 26.24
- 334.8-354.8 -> 27.32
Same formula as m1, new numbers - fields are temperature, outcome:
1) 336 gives 24.88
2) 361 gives 32.17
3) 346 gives 24.25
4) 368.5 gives 27.7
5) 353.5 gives 27.32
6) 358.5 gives 29.06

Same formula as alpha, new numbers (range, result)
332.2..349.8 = 24.25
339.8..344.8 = 24.97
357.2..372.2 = 27.17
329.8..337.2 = 24.88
